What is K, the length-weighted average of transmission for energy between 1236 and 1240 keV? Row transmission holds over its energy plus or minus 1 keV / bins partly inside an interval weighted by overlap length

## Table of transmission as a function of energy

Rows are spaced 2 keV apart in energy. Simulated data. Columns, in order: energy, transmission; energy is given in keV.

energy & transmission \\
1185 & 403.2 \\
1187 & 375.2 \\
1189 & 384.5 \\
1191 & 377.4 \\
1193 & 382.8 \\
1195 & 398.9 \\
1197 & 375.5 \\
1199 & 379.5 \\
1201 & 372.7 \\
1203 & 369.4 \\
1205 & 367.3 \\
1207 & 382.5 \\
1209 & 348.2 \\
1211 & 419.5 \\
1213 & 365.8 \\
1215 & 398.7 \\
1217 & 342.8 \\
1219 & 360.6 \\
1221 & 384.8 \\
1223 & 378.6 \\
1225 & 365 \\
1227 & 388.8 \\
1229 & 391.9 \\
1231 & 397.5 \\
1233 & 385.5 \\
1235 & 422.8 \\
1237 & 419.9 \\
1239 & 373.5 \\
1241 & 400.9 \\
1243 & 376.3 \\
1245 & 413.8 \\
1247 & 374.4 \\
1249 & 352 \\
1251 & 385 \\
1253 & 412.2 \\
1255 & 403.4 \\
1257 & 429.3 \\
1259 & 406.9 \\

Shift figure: 397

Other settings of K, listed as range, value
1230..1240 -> 400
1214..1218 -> 371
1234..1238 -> 421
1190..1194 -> 380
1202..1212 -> 377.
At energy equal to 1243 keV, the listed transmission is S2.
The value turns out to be 376.3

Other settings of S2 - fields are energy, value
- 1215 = 398.7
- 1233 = 385.5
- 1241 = 400.9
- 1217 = 342.8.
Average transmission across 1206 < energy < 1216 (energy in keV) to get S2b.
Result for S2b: 383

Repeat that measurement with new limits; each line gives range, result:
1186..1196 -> 384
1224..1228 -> 377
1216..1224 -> 367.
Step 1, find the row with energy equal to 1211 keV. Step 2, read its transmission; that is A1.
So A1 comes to 419.5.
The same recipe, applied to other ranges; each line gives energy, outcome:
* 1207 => 382.5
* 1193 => 382.8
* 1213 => 365.8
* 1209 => 348.2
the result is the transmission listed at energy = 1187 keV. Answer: 375.2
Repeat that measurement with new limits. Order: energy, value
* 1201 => 372.7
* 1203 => 369.4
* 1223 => 378.6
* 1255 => 403.4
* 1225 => 365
